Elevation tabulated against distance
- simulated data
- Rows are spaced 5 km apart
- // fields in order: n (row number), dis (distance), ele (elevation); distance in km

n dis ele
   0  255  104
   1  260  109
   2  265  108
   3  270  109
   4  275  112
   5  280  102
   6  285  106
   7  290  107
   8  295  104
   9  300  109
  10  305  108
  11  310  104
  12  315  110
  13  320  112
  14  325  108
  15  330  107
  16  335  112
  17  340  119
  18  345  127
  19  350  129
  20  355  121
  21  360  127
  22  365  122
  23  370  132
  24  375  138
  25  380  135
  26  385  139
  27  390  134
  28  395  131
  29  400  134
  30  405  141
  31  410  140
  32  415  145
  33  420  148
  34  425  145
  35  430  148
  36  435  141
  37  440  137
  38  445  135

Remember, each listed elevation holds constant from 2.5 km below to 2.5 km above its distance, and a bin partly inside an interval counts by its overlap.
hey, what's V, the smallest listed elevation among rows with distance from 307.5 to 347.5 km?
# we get 104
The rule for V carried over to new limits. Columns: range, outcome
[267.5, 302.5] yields 102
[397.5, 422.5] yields 134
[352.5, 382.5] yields 121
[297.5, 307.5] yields 108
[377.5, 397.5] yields 131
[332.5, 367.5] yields 112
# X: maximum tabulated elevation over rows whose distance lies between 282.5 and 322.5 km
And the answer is 112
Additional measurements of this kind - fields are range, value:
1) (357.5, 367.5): 127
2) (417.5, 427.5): 148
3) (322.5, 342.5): 119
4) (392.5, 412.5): 141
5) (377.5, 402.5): 139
